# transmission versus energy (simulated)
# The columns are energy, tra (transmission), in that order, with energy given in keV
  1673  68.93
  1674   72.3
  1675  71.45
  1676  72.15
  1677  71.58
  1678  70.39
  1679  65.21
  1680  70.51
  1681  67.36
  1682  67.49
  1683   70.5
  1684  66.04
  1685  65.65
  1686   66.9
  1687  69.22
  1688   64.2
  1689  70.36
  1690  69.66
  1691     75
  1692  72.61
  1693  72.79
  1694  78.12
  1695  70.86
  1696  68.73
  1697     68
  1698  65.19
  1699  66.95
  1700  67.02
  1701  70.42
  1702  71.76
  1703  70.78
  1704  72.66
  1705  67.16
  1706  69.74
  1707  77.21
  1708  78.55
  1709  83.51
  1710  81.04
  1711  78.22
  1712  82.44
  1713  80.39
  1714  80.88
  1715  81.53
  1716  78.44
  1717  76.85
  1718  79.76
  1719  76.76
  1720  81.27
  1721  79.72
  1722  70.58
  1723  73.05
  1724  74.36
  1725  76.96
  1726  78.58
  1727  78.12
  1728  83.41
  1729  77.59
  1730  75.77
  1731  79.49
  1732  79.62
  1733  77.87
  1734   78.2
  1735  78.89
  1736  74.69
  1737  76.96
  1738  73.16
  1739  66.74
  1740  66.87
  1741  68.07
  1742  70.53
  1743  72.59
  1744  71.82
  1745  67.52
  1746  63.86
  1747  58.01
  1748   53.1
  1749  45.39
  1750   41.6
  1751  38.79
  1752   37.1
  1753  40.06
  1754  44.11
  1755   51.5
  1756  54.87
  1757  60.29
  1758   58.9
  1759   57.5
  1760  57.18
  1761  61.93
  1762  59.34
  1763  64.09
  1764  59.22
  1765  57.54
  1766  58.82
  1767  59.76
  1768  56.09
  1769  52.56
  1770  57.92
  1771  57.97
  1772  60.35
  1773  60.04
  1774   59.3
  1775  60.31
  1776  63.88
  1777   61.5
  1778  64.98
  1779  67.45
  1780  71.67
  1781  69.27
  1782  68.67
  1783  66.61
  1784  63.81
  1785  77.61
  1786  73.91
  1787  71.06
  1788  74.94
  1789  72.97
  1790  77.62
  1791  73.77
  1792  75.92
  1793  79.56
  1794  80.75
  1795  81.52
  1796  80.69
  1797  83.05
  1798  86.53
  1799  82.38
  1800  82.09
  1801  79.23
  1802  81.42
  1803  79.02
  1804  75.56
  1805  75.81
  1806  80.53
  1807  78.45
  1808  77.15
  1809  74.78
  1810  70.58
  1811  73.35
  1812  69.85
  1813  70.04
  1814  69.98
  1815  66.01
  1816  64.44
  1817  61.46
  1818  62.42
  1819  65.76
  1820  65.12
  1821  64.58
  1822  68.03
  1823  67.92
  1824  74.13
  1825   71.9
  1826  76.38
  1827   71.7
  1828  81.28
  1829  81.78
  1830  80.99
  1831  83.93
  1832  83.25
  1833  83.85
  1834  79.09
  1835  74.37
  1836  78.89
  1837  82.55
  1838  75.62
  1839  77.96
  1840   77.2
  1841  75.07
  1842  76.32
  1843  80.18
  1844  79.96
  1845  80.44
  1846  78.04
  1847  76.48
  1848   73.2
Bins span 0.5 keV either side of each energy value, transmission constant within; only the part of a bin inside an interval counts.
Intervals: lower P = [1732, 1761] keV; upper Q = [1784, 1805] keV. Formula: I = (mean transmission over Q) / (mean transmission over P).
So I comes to 1.3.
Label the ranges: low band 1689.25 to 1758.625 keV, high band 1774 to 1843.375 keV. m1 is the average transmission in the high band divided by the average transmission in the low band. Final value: 1.1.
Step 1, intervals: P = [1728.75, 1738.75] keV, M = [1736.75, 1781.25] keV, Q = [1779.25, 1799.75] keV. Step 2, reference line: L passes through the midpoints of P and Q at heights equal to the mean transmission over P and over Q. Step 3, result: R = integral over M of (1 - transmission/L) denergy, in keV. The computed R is 9.86 keV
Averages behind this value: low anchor 77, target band 59.4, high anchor 75.6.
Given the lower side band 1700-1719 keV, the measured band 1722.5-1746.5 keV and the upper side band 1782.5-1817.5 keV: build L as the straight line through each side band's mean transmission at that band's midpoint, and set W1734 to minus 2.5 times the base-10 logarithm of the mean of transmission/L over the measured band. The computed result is 0.03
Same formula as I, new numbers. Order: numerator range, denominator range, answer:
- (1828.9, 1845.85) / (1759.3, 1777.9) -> 1.34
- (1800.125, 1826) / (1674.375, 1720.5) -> 0.99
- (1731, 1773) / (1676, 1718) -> 0.84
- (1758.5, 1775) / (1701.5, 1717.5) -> 0.76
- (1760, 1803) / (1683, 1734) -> 0.93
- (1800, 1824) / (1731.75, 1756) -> 1.15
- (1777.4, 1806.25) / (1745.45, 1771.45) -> 1.40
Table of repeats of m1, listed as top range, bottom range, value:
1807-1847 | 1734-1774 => 1.25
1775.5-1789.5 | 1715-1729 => 0.89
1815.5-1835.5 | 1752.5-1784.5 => 1.23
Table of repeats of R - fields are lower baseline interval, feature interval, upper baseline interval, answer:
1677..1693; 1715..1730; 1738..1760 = -3.8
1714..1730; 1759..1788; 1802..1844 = 5.0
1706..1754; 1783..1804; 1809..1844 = -1.3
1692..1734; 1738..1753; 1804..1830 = 3.2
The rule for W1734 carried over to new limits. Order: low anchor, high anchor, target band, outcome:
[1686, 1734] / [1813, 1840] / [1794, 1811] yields -0.08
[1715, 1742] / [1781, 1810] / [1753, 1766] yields 0.33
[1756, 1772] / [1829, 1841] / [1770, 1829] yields -0.04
